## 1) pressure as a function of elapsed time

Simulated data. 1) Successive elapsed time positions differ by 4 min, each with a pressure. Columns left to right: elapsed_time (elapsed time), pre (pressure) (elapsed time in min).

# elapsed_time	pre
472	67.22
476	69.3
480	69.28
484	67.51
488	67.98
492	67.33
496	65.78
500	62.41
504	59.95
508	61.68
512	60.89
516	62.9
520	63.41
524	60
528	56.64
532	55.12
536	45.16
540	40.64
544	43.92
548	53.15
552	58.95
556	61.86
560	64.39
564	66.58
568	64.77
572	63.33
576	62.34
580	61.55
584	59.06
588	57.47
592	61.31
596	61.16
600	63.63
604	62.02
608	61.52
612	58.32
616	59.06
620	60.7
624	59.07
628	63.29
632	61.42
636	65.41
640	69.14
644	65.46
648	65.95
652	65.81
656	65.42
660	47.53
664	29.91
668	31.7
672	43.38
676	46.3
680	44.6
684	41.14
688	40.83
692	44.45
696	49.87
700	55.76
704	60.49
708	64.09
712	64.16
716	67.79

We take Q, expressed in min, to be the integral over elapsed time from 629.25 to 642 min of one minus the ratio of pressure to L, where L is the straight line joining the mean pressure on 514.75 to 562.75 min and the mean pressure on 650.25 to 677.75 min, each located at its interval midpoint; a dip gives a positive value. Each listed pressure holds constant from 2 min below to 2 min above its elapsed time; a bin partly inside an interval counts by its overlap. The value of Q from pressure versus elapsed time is -4.2 min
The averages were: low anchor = 55.6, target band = 65.2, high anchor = 47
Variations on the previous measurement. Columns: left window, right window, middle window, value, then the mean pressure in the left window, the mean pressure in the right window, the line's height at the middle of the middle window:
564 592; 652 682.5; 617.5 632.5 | -2.2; 61.8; 45.5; 53.2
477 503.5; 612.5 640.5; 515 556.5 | 6.8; 66.4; 62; 65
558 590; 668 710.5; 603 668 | -4.8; 62.4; 48.4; 55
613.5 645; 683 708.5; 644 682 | 4.7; 62.8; 50.6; 56.6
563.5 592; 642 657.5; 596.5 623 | 1.1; 61.9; 65.7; 63.6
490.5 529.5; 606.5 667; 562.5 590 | -0.6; 62.1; 59.4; 60.7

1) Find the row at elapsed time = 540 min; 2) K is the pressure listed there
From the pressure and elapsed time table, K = 40.64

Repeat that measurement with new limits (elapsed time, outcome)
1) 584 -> 59.06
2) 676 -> 46.3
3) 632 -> 61.42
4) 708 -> 64.09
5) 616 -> 59.06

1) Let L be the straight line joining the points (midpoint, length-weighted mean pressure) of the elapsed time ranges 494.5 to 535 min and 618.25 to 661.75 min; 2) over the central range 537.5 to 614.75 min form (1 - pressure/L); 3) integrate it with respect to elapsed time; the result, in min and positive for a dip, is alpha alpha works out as 3.0 min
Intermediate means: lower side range 60.4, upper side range 62.8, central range 59.2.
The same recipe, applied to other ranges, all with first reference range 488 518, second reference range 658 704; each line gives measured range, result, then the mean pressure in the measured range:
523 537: 1.4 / 54.5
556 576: -2.7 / 64.2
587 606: -2.9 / 61.3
